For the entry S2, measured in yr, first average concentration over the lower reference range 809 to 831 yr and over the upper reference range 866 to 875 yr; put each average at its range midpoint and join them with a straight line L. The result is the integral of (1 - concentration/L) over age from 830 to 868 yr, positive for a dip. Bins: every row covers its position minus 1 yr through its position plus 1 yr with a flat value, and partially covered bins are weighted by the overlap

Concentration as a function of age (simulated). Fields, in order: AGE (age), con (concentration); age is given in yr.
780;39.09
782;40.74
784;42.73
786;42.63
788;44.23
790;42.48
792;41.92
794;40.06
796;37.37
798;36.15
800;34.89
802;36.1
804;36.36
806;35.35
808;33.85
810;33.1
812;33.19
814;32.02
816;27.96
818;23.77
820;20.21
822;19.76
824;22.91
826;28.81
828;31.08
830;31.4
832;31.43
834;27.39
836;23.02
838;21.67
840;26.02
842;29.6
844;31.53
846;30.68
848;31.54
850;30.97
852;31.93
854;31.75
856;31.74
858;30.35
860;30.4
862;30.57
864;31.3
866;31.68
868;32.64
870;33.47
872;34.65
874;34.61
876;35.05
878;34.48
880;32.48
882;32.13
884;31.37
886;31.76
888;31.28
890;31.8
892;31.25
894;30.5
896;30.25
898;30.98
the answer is 1.6 yr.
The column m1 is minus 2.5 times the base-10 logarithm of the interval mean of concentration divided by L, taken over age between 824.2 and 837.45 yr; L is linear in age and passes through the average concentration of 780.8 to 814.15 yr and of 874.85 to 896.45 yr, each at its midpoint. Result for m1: 0.26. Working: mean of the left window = 38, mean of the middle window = 28.3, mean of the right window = 32.1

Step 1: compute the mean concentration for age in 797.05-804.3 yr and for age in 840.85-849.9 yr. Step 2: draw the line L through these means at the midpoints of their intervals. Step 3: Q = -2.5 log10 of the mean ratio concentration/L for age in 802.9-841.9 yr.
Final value 0.176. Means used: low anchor 35.8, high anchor 30.8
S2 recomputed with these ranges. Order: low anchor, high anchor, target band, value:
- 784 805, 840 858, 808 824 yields 3.9 yr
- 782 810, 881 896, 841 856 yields 1.4 yr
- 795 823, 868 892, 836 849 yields 1.6 yr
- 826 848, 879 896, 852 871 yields -1.0 yr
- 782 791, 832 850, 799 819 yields 2.2 yr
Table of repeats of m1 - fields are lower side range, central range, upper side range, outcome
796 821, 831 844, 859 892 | 0.20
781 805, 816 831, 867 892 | 0.41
